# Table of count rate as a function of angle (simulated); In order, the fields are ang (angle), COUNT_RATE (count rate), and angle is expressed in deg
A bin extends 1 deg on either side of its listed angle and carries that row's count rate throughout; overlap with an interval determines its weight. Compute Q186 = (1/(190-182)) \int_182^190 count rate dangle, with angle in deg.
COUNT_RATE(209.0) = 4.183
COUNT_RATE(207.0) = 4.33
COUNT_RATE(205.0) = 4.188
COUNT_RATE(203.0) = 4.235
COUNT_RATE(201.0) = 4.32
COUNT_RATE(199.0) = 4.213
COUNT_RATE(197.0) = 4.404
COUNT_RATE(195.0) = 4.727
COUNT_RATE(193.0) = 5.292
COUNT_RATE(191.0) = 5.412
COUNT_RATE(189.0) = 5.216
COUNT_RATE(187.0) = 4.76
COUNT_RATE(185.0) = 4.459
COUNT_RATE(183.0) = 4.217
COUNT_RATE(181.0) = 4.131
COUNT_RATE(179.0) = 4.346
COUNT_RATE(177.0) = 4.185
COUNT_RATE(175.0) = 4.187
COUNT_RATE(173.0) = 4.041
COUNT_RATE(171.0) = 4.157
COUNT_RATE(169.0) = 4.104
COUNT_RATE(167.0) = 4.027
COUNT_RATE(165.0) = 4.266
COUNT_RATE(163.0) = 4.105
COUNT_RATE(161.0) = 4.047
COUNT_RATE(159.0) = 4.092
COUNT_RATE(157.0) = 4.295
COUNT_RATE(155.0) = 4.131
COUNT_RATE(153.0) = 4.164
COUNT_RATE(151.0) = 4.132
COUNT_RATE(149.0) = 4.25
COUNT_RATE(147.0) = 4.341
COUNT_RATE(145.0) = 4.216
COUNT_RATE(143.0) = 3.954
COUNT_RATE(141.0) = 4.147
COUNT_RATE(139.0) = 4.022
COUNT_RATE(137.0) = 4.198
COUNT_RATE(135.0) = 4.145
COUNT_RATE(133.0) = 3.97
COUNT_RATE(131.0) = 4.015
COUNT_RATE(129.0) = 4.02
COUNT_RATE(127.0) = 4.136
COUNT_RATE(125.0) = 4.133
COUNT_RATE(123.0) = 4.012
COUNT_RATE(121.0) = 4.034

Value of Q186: 4.66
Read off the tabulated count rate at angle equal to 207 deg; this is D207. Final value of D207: 4.33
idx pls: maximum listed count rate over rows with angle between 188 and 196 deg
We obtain 5.412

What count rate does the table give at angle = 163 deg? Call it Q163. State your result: 4.105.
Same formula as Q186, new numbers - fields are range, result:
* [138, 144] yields 4.04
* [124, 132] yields 4.08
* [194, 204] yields 4.38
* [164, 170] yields 4.13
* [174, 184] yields 4.21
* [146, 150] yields 4.3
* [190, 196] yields 5.14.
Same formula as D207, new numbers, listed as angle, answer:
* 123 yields 4.012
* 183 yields 4.217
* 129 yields 4.02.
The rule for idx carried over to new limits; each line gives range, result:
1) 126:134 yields 4.136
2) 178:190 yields 5.216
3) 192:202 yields 5.292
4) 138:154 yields 4.341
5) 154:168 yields 4.295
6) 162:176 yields 4.266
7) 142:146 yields 4.216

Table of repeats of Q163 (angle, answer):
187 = 4.76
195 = 4.727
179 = 4.346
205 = 4.188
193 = 5.292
